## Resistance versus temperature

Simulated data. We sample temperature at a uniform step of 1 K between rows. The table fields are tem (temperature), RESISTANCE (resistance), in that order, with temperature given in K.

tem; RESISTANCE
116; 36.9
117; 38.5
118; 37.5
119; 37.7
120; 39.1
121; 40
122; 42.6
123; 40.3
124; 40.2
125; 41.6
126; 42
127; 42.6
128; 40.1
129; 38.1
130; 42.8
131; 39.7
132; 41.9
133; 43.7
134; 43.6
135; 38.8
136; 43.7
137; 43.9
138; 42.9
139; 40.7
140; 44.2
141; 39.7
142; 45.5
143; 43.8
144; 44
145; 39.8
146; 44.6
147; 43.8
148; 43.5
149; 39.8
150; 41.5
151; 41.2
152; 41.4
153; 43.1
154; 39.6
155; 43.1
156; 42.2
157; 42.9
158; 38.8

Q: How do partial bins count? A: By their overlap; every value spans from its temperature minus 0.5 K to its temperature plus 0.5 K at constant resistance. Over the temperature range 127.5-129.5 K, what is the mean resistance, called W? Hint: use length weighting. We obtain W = 39.1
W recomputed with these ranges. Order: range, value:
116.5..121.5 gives 38.6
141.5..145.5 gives 43.3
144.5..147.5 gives 42.7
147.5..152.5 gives 41.5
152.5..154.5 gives 41.4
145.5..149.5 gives 42.9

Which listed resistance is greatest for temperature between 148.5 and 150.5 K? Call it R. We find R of 41.5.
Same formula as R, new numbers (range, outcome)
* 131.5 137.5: 43.9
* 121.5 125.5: 42.6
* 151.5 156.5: 43.1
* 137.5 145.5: 45.5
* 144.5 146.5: 44.6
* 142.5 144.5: 44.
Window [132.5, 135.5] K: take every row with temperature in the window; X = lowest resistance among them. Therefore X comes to 38.8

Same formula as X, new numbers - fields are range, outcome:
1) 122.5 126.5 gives 40.2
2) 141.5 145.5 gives 39.8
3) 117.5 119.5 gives 37.5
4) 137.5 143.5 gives 39.7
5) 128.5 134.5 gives 38.1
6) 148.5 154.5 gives 39.6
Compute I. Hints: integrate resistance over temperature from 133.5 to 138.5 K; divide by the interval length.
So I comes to 42.6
